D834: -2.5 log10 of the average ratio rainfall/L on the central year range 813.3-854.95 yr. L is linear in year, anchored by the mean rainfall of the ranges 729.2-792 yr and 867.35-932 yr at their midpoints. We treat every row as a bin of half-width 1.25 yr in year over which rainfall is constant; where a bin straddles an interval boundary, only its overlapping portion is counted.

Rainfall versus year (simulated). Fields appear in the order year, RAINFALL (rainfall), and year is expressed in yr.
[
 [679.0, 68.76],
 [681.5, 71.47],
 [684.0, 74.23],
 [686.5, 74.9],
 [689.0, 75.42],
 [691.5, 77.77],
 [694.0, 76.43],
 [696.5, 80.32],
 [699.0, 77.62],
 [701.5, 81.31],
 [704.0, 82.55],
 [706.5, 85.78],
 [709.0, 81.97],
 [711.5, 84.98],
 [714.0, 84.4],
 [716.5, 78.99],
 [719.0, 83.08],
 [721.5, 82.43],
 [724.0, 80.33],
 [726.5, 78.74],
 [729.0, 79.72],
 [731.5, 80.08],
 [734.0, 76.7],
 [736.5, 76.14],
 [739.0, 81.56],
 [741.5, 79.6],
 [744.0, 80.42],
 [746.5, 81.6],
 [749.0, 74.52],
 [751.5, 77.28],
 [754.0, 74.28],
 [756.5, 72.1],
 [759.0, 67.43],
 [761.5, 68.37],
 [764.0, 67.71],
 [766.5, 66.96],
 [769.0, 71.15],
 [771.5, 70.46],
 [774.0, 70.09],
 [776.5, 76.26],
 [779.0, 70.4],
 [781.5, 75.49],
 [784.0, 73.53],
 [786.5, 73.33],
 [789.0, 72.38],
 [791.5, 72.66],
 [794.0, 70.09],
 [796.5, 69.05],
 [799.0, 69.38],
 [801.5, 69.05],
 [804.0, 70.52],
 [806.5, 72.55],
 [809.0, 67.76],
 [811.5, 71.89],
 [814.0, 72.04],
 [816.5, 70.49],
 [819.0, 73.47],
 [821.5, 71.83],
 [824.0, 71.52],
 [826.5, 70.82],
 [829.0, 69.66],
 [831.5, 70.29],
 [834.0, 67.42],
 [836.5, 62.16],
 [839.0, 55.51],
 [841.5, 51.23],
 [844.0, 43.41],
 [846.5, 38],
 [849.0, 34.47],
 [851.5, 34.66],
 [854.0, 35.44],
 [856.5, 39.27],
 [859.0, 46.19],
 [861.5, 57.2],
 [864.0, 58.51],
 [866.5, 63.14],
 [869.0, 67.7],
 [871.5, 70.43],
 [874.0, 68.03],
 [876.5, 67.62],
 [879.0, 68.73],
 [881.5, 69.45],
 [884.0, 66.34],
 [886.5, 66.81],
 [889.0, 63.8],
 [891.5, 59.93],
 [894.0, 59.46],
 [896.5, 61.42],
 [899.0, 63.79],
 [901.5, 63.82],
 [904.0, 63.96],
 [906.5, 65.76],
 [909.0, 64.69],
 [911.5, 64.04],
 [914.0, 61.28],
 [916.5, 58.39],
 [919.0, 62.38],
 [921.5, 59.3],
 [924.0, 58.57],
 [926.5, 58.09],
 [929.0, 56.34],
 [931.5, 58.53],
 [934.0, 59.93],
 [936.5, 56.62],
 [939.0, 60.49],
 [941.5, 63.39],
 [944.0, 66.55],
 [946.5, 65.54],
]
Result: 0.177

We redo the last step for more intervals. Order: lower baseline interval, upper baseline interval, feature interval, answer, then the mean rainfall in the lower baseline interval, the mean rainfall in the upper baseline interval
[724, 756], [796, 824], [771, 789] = 0.02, 78.3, 70.8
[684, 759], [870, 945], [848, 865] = 0.47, 79.1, 62.9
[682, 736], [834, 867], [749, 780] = -0.06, 79.7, 48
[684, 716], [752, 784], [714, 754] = -0.05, 80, 71.1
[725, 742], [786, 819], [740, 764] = 0.03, 78.9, 70.9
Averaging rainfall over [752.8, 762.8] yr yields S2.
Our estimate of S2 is 70.5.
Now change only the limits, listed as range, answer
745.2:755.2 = 77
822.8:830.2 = 70.7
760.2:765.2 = 68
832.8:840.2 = 61.7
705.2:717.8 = 83.2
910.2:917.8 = 61.3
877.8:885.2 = 68.2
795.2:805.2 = 69.5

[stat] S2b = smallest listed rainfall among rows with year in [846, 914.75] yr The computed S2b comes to 34.47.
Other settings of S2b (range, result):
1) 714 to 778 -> 66.96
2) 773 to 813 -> 67.76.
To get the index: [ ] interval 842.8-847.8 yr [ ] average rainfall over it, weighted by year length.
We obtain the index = 40.6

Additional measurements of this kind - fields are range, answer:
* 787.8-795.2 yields 71.7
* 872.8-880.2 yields 68.1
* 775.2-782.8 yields 74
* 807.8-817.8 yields 70.6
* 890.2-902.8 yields 61.7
